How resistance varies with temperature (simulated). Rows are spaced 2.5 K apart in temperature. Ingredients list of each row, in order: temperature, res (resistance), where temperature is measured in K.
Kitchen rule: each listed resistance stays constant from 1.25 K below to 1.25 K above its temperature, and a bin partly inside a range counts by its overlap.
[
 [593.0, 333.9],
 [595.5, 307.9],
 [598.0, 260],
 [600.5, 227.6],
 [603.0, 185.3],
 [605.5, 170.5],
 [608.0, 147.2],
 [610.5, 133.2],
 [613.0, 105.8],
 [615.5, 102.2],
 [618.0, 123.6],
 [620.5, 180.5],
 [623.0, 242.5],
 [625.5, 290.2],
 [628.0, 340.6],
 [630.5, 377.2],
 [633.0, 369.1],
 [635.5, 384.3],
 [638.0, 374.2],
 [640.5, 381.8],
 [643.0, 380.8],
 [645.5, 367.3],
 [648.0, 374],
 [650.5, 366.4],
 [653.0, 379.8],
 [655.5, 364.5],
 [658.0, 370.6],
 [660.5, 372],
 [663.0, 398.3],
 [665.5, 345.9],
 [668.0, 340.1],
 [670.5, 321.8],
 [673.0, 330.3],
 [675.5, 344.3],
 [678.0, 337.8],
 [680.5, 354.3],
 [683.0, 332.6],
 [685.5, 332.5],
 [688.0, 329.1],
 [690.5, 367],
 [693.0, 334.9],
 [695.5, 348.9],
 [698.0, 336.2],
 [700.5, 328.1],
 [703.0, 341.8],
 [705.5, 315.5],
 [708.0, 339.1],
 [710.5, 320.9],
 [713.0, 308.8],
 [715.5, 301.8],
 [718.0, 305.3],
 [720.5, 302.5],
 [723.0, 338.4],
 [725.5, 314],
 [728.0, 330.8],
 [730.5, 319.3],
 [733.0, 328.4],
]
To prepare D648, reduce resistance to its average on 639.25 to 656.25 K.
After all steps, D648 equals 374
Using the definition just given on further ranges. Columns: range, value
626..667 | 370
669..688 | 336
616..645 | 309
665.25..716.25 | 334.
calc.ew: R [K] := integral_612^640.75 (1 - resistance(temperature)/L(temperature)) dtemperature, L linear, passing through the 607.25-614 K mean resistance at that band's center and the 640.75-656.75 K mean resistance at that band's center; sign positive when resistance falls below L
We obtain -3.6 K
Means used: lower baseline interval 128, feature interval 270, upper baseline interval 373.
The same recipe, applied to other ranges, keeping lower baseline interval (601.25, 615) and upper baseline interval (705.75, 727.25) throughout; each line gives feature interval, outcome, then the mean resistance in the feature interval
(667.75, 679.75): -4.1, 335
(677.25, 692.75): -4.3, 342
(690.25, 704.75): -2.7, 340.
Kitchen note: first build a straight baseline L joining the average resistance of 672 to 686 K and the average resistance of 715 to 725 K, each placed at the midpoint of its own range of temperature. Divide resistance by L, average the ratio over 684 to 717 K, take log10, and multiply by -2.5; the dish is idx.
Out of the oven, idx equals -0.02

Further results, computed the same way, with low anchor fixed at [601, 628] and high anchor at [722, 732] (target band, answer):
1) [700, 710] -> -0.12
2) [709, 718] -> -0.01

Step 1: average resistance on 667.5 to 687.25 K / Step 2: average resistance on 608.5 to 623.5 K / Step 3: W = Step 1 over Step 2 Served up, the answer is 2.35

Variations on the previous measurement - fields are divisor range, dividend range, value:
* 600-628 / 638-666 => 2.08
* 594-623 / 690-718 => 1.82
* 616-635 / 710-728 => 1.15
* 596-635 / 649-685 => 1.59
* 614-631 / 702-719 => 1.40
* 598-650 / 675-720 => 1.25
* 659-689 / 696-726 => 0.93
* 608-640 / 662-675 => 1.38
